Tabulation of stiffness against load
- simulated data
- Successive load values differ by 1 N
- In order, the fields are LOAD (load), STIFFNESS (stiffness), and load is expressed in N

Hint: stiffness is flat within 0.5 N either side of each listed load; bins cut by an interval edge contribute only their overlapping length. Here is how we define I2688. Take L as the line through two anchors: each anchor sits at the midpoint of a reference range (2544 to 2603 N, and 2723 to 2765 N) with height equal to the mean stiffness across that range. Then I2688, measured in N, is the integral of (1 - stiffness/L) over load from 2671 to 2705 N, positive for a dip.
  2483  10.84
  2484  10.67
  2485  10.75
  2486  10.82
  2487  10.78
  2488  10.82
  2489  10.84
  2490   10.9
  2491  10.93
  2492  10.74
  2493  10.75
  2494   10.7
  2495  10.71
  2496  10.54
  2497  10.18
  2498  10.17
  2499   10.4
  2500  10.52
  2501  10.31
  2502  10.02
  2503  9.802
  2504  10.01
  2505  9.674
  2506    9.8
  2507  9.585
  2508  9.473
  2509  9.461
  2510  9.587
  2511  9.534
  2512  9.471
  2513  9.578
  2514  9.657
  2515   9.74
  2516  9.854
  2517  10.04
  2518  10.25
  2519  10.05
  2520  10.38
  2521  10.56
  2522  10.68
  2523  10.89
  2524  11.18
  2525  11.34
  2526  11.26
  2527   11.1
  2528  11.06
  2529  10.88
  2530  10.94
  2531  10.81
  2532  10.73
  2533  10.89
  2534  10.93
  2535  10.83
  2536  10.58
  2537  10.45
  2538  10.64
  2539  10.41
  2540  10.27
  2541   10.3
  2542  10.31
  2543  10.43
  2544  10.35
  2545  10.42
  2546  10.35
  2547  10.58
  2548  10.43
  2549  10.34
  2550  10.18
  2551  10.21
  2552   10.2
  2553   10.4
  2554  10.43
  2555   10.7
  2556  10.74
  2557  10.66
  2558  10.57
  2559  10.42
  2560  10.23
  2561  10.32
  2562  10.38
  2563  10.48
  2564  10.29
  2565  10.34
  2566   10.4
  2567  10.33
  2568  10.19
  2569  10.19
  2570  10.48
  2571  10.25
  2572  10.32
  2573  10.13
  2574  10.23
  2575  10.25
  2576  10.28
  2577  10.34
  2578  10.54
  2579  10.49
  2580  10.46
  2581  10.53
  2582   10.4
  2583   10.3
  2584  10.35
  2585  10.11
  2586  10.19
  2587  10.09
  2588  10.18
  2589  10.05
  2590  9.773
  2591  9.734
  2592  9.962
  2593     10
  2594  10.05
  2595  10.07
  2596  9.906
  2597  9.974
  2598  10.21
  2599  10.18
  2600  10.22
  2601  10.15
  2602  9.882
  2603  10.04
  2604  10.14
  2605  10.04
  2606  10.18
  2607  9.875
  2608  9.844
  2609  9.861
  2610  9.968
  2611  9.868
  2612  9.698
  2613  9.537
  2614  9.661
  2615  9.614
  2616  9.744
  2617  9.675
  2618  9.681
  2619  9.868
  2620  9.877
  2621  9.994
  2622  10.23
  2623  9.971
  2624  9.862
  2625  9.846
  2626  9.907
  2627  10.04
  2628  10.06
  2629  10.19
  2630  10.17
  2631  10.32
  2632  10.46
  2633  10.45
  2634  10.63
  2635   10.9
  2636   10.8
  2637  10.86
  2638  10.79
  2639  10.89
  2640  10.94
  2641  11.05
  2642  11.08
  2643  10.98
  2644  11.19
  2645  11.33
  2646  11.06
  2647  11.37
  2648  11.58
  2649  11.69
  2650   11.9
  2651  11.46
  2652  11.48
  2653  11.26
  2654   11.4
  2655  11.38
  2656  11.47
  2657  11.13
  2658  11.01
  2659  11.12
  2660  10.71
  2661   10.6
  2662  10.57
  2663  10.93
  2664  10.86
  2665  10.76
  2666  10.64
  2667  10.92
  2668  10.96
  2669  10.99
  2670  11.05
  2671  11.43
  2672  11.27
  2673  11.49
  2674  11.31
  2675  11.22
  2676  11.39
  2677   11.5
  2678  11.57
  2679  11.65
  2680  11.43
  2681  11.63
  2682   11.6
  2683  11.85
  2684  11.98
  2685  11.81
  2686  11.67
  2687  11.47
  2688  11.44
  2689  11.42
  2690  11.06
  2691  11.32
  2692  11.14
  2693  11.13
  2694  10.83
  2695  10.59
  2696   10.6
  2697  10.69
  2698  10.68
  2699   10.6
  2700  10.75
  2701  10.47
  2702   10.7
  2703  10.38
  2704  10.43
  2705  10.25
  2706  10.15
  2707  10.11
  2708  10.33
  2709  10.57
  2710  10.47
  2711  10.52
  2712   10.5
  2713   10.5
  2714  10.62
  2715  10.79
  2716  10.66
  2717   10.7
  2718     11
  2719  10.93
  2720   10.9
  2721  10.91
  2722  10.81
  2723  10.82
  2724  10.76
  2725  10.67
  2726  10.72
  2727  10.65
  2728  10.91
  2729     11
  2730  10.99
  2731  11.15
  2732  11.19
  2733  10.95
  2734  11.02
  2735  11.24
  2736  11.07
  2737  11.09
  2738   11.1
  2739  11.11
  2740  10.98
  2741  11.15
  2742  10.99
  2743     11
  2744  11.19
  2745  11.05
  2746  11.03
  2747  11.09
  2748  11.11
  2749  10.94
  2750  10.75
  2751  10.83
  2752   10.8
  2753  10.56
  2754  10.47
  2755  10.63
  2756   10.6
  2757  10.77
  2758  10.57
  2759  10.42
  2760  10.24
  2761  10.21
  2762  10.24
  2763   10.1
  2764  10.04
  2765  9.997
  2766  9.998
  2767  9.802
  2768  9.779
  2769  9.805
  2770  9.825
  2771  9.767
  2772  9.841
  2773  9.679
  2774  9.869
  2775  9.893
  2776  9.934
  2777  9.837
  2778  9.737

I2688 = -1.74 N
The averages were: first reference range 10.3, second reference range 10.8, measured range 11.2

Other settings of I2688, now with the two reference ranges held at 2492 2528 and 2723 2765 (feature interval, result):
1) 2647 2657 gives -0.9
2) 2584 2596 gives 0.5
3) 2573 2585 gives 0.0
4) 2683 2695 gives -0.8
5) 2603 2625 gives 1.3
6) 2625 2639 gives 0.1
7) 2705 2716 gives 0.3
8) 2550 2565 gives -0.1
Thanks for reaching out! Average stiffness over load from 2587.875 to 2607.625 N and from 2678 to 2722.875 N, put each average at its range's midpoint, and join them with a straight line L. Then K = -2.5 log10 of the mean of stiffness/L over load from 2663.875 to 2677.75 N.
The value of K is -0.05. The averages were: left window 10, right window 10.9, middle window 11.1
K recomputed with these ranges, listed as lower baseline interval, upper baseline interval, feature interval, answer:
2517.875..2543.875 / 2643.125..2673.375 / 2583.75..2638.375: 0.096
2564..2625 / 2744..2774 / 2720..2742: -0.065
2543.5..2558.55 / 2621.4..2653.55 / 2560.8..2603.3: 0.036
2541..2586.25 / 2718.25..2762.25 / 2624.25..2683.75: -0.041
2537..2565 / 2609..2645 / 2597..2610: 0.028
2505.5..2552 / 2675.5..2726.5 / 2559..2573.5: 0.018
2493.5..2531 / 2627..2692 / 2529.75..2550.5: -0.011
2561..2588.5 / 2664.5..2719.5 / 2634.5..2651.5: -0.046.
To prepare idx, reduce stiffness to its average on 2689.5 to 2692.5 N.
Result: 11.2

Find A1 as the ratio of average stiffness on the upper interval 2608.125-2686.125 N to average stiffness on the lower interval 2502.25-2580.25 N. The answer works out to 1.0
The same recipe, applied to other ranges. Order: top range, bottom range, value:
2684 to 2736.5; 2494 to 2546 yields 1.05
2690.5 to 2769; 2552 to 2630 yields 1.06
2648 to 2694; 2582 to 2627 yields 1.13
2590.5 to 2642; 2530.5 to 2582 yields 0.97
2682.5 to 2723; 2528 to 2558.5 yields 1.03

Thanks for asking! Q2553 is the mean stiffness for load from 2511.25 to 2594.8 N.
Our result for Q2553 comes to 10.4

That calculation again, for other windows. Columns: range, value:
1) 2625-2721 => 11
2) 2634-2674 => 11.1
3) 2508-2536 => 10.4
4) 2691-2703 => 10.8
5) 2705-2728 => 10.6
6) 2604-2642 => 10.2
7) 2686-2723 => 10.7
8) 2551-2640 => 10.2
